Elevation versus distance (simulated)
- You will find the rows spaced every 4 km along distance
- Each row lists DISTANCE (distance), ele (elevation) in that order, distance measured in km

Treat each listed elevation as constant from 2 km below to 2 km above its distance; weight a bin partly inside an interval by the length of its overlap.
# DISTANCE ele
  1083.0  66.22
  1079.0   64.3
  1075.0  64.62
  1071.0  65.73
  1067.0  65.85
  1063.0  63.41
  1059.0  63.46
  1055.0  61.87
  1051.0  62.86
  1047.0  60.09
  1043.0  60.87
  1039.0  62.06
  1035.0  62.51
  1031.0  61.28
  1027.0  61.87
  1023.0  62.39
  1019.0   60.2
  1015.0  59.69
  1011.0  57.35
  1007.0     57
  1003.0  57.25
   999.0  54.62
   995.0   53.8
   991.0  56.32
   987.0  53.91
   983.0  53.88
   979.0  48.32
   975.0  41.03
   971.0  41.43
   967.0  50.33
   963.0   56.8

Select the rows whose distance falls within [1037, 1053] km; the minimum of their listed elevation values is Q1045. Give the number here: 60.09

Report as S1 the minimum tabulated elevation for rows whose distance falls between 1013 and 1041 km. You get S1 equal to 59.69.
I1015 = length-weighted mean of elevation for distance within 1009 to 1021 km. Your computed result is 59.1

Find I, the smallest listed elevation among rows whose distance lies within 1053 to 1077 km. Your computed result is 61.87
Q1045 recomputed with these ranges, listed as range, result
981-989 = 53.88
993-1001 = 53.8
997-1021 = 54.62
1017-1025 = 60.2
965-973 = 41.43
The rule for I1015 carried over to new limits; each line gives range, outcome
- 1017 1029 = 61.5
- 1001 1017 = 57.8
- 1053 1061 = 62.7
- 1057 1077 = 64.6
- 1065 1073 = 65.8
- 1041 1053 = 61.3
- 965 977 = 44.3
